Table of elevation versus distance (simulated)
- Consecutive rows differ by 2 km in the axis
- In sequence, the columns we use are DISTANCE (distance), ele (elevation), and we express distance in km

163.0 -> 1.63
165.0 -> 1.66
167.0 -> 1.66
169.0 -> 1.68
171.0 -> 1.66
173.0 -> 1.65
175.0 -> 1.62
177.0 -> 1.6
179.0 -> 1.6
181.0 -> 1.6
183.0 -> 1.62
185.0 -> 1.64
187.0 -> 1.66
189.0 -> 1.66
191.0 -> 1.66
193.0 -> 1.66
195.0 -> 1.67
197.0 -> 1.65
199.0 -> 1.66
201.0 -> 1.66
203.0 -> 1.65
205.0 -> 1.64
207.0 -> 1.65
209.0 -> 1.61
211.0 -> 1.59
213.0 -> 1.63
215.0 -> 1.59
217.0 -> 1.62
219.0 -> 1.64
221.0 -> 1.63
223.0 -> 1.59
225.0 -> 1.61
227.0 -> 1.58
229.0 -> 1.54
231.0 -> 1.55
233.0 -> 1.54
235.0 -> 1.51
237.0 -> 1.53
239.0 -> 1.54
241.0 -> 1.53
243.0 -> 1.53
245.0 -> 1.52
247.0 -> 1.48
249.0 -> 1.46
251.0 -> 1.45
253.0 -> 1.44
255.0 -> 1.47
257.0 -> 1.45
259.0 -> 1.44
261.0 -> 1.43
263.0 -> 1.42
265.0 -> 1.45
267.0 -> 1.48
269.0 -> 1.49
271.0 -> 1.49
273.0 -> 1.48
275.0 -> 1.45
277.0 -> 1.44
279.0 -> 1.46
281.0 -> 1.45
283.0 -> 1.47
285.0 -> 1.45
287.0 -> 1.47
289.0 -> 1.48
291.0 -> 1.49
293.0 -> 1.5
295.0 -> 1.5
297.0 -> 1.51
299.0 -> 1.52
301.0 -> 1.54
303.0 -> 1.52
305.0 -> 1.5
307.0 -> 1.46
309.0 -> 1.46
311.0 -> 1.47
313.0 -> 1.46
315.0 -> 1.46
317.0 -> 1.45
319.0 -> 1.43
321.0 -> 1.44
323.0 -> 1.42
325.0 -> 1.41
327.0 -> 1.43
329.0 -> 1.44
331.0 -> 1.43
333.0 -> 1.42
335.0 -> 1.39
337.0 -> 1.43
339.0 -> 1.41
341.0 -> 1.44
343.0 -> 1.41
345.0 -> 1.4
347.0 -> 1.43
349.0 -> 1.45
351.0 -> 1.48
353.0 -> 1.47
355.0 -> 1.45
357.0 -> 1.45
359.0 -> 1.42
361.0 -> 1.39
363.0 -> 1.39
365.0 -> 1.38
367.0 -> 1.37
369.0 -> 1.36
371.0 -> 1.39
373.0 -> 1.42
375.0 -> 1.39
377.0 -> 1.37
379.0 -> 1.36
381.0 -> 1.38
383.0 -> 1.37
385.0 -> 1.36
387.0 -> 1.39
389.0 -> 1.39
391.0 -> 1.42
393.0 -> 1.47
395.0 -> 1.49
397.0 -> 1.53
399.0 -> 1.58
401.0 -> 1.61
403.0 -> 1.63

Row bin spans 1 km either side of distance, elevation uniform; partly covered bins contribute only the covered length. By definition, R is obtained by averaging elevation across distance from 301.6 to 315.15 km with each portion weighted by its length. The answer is 1.48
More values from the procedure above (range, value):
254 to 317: 1.47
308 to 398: 1.42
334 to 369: 1.42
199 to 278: 1.53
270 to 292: 1.47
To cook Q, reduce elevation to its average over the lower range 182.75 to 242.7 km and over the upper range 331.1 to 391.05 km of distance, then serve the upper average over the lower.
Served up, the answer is 0.87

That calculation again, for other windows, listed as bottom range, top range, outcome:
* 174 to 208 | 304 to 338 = 0.88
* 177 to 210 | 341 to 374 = 0.86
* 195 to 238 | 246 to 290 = 0.91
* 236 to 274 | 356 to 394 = 0.94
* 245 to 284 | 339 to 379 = 0.97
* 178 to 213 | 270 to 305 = 0.91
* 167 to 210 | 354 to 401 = 0.86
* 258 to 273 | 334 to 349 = 0.97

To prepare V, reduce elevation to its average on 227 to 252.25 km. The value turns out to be 1.52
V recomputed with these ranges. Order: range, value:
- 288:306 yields 1.51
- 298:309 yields 1.5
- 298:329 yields 1.46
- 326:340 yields 1.42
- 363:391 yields 1.38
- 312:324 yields 1.44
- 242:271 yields 1.47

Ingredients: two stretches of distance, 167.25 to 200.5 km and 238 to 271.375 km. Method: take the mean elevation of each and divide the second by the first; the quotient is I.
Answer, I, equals 0.9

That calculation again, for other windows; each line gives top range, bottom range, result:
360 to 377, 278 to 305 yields 0.93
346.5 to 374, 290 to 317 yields 0.95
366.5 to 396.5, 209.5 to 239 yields 0.88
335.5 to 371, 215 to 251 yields 0.91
